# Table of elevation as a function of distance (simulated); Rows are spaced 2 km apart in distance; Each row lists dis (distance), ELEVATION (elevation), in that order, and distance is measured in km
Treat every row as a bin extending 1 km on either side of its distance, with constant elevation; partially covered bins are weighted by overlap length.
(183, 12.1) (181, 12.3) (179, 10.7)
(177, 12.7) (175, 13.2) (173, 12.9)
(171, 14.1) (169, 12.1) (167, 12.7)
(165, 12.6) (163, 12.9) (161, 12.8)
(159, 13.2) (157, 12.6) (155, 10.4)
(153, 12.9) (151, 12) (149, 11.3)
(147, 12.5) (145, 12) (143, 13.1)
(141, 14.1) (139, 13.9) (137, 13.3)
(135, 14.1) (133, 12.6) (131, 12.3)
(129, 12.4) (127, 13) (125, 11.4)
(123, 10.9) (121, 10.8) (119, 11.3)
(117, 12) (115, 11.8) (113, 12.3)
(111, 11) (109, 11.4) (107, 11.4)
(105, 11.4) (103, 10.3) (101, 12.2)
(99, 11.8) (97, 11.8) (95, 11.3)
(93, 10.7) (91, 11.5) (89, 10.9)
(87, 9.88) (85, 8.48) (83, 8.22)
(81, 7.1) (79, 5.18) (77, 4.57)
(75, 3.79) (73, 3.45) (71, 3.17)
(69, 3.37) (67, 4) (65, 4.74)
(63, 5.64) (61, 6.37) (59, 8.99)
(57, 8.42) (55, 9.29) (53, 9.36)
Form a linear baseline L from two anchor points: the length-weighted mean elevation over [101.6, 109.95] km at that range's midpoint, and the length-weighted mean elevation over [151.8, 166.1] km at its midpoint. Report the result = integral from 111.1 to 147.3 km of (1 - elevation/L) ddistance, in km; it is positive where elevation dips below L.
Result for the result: -2.0 km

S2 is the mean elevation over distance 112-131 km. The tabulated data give 11.8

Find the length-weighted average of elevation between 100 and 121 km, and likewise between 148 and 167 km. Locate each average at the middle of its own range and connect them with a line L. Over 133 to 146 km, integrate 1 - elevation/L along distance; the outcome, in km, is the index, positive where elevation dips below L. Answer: -1.5 km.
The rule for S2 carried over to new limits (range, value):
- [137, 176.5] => 12.7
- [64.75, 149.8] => 10.2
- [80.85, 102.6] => 10.5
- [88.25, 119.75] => 11.4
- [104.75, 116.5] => 11.6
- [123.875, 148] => 12.9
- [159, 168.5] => 12.8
